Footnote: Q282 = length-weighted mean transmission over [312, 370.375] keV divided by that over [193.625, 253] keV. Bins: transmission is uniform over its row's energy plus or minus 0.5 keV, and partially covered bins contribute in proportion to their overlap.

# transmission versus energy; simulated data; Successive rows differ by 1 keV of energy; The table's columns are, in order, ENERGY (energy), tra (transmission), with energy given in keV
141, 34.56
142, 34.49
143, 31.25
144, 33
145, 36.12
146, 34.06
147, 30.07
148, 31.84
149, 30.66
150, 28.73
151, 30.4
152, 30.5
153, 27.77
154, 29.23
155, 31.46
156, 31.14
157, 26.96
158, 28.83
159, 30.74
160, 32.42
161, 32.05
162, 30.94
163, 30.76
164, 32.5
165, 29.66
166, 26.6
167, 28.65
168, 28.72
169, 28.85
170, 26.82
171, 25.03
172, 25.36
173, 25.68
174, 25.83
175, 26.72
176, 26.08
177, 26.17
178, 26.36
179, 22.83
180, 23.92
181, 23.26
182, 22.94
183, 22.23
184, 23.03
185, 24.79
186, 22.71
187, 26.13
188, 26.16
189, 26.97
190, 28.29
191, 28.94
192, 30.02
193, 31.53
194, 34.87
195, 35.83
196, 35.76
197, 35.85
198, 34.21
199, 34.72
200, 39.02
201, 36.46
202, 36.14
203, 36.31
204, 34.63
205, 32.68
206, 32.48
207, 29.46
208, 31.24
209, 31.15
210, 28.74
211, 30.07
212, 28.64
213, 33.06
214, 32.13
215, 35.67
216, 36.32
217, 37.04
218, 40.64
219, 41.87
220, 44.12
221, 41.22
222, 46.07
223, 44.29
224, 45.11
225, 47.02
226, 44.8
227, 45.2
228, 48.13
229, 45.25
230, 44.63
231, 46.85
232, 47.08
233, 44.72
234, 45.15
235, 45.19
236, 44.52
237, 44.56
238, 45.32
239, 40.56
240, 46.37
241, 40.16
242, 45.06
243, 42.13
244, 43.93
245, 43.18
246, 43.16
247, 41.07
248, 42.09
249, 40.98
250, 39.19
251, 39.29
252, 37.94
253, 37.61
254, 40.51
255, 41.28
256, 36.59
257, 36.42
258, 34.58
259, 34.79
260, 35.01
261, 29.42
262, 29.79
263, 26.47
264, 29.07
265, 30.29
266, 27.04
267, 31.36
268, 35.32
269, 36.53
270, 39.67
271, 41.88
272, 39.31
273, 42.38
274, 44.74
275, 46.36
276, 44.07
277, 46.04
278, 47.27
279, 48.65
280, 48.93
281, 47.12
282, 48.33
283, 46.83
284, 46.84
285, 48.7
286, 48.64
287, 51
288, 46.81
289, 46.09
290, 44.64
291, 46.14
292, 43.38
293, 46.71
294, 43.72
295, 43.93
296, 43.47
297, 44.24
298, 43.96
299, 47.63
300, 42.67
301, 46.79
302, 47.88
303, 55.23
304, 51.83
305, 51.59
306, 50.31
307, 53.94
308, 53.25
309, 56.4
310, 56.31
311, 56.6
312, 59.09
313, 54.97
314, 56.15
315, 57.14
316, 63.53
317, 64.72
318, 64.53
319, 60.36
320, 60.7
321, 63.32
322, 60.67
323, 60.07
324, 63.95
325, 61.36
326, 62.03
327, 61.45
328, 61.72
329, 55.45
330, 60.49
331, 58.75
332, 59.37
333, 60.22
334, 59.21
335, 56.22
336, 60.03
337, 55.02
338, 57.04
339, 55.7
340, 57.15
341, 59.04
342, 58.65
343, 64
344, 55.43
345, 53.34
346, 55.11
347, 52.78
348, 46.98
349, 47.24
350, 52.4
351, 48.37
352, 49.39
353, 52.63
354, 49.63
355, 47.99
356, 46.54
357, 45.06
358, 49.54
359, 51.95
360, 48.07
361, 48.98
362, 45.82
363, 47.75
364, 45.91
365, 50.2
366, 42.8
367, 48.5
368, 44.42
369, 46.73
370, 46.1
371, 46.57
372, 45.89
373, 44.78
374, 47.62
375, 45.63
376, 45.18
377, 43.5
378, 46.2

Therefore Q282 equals 1.38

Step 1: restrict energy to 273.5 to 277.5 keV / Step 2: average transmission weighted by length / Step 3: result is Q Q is 45.3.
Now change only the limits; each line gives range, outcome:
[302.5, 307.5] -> 52.6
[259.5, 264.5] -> 30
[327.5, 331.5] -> 59.1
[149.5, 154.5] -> 29.3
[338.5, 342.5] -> 57.6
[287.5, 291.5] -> 45.9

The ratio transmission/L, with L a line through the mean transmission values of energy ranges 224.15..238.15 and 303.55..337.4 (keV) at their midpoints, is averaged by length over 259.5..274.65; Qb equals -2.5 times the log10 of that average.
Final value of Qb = 0.42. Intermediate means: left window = 45.6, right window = 58.6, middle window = 34.7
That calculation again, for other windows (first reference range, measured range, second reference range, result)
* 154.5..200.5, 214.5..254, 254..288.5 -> -0.20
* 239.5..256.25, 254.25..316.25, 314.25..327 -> 0.17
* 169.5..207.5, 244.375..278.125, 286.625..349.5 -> 0.15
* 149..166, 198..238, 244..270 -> -0.16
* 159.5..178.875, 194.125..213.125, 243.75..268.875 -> -0.08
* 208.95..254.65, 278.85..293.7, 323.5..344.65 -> 0.08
